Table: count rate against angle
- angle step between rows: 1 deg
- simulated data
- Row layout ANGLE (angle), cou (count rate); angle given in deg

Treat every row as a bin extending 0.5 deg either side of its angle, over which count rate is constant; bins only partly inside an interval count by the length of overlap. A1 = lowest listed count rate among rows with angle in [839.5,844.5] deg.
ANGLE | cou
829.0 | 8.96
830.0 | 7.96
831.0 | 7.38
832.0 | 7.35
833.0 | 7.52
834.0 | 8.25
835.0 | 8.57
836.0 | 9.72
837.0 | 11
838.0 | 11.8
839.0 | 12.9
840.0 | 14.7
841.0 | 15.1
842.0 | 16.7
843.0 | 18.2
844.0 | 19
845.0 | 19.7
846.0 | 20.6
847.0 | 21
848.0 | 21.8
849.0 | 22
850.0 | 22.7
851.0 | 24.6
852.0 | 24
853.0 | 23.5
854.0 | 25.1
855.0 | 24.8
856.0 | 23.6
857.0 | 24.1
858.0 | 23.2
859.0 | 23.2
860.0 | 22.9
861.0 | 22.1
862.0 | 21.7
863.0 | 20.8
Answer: 14.7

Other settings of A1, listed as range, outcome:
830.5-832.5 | 7.35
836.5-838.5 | 11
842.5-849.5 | 18.2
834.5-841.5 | 8.57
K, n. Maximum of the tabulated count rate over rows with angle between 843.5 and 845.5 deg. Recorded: 19.7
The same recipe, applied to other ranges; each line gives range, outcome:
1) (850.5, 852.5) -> 24.6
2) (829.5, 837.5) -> 11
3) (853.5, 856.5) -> 25.1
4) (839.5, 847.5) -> 21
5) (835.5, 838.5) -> 11.8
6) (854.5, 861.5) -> 24.8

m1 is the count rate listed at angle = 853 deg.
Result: 23.5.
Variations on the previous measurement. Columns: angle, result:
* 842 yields 16.7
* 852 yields 24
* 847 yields 21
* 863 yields 20.8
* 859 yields 23.2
